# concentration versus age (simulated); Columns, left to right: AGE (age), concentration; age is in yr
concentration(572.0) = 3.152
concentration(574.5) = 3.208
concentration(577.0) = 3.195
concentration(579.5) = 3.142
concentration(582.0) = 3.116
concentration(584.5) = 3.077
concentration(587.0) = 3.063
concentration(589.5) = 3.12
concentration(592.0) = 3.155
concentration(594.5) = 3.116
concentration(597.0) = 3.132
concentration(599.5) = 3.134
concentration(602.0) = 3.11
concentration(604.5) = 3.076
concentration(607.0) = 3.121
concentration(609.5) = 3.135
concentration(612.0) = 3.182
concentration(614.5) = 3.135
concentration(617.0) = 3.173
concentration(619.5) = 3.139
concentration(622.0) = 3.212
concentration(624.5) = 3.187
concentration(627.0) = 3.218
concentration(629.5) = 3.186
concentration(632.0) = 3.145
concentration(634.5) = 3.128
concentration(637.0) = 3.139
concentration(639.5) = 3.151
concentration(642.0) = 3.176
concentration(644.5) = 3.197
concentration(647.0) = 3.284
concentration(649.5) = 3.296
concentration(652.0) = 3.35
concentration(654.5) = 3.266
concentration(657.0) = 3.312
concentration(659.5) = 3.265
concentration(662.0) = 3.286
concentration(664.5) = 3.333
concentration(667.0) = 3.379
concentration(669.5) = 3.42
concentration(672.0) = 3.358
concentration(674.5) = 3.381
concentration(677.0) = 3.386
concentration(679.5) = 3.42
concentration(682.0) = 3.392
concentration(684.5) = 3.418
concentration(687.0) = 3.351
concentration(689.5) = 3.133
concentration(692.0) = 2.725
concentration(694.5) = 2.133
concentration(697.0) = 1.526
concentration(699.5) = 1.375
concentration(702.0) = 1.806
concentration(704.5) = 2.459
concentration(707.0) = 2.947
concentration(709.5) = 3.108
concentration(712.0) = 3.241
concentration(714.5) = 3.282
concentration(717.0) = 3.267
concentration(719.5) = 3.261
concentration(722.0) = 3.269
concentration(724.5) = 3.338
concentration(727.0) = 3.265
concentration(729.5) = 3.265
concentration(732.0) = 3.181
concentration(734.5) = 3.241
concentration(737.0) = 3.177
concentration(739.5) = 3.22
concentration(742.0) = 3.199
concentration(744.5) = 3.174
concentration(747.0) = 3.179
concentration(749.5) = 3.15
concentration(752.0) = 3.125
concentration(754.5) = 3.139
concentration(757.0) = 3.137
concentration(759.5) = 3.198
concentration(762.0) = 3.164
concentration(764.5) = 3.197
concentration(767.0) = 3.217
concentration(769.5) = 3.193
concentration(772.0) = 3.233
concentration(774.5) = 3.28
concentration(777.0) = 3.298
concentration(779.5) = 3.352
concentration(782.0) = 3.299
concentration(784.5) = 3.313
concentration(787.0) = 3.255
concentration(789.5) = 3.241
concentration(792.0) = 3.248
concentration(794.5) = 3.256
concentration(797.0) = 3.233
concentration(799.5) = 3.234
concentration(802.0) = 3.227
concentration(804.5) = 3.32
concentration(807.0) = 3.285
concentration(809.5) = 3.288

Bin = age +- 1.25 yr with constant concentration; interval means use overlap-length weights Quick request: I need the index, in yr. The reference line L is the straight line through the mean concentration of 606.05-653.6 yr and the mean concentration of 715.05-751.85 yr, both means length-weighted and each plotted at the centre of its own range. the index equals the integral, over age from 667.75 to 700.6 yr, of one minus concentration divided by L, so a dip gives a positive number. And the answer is 2.8 yr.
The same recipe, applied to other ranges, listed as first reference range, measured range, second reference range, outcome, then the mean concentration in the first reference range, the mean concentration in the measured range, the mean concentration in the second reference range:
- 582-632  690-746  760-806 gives 5.6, 3.14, 2.89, 3.25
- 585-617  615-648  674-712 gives -1.9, 3.12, 3.18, 2.77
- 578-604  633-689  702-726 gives -3.9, 3.12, 3.3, 3.06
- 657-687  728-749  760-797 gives 0.6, 3.36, 3.2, 3.25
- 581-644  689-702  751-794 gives 4.5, 3.14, 2.09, 3.23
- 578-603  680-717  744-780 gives 5.0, 3.12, 2.74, 3.2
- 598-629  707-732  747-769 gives -0.6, 3.15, 3.24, 3.17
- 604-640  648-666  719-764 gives -0.7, 3.16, 3.3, 3.2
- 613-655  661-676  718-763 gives -0.8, 3.2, 3.36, 3.21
